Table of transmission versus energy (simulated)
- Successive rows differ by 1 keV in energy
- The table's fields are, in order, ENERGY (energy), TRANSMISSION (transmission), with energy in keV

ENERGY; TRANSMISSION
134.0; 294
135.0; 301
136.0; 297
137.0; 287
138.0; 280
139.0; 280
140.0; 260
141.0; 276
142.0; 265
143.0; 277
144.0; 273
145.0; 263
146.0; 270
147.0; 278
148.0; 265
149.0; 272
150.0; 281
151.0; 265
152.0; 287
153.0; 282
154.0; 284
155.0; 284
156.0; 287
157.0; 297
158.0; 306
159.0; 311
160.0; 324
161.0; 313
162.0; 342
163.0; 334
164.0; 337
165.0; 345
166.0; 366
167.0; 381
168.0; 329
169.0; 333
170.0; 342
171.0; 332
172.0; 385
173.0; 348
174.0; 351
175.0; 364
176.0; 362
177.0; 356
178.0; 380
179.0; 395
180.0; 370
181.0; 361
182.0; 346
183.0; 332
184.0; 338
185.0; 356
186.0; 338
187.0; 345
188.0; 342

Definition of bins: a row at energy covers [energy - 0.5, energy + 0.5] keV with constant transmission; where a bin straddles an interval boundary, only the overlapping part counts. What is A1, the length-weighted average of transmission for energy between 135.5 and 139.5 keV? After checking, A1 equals 286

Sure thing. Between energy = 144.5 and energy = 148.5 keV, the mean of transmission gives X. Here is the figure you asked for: 269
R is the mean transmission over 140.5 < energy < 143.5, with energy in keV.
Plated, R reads 273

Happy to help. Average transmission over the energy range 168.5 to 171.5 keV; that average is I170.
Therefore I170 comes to 336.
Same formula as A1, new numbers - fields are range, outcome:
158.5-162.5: 322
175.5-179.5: 373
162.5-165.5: 339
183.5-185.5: 347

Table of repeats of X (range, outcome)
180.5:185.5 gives 347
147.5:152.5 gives 274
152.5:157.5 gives 287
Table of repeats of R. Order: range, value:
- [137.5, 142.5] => 272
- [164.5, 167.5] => 364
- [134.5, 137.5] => 295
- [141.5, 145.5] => 270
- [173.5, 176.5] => 359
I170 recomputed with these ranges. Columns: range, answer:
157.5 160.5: 314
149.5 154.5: 280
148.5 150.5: 276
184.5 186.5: 347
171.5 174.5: 361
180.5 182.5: 354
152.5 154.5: 283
